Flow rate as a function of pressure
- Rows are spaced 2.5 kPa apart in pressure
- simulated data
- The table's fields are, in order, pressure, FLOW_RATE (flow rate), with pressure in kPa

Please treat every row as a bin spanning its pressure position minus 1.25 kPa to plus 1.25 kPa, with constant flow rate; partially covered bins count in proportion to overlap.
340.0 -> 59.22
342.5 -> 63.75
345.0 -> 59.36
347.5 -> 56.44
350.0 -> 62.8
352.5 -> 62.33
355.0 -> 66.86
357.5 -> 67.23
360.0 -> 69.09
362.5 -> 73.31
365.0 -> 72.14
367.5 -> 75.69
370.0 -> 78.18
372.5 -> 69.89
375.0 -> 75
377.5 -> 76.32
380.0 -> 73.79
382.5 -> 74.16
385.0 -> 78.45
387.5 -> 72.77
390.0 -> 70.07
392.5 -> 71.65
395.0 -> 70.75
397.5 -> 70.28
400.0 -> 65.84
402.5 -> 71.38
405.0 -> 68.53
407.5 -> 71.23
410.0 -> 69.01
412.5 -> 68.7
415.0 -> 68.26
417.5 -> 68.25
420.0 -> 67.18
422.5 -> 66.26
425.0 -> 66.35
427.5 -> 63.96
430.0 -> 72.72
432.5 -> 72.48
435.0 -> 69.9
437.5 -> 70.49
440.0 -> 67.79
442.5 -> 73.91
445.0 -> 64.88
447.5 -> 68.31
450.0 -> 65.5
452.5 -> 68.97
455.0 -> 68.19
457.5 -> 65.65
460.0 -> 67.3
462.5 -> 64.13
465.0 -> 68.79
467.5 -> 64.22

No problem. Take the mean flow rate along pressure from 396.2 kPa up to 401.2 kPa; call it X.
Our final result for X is 68.1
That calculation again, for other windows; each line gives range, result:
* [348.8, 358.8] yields 64.8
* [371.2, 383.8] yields 73.9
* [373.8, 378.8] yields 75.6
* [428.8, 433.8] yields 72.6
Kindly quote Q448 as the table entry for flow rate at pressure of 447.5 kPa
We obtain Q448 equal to 68.31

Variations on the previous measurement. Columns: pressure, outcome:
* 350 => 62.8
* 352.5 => 62.33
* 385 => 78.45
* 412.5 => 68.7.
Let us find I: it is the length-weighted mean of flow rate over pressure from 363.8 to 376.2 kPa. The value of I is 74.2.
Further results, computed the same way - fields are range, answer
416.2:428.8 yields 66.4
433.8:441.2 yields 69.4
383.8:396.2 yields 72.7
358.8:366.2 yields 71.5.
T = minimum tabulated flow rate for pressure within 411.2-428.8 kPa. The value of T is 63.96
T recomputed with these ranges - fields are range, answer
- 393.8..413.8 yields 65.84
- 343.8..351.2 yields 56.44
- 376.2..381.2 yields 73.79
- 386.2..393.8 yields 70.07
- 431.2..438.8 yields 69.9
